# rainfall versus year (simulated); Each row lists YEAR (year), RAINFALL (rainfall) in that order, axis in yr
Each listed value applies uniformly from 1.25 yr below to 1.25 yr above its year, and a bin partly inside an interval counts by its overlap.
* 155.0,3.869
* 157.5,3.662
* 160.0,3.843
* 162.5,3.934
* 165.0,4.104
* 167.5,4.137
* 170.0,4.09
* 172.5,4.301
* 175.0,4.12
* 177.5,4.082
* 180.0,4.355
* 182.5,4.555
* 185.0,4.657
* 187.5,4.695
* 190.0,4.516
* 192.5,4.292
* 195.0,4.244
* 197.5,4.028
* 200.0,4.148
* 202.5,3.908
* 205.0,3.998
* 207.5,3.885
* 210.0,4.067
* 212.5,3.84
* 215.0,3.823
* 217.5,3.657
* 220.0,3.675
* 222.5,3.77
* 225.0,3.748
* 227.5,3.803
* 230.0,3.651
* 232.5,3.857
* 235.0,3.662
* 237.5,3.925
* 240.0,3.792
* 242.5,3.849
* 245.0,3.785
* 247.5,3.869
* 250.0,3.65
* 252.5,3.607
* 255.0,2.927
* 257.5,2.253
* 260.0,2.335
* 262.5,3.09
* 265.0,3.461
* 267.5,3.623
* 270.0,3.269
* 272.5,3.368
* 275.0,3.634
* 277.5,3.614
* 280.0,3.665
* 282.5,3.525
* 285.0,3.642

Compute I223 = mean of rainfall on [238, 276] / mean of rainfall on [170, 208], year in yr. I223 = 0.8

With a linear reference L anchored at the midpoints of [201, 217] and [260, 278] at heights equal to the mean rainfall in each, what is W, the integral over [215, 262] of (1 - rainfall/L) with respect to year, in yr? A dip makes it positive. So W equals 1.3 yr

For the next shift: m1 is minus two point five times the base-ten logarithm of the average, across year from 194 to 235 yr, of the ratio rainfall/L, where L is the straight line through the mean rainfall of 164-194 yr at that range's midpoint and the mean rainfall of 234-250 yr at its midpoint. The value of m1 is 0.04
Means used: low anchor 4.33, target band 3.87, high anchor 3.8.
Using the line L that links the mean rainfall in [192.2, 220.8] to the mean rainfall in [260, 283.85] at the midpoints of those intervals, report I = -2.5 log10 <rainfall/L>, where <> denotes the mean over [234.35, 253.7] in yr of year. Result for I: -0.037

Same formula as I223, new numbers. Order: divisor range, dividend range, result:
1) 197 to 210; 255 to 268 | 0.73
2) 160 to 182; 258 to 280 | 0.79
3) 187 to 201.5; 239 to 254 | 0.87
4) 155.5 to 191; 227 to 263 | 0.82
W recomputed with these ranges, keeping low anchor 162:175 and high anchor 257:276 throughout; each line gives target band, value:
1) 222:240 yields -1.4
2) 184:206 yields -2.3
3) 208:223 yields -0.6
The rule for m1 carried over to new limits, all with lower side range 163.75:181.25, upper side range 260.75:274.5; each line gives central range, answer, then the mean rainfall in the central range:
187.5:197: -0.10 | 4.37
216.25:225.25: 0.01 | 3.71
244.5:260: 0.08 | 3.25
